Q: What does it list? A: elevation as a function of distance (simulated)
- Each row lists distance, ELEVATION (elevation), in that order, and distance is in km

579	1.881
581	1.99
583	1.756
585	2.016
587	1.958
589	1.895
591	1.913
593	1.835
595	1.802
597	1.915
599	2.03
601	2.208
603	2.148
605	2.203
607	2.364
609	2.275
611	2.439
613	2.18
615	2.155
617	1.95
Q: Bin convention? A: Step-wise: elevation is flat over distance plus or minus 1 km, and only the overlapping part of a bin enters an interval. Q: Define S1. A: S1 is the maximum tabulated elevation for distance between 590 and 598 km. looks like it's 1.915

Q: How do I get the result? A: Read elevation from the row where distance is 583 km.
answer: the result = 1.756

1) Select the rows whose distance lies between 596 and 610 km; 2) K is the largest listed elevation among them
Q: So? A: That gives 2.364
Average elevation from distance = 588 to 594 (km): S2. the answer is 1.88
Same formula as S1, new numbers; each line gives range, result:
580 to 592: 2.016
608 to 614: 2.439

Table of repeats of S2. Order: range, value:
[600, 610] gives 2.24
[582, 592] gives 1.91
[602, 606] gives 2.18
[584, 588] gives 1.99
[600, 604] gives 2.18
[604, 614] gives 2.29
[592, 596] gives 1.82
